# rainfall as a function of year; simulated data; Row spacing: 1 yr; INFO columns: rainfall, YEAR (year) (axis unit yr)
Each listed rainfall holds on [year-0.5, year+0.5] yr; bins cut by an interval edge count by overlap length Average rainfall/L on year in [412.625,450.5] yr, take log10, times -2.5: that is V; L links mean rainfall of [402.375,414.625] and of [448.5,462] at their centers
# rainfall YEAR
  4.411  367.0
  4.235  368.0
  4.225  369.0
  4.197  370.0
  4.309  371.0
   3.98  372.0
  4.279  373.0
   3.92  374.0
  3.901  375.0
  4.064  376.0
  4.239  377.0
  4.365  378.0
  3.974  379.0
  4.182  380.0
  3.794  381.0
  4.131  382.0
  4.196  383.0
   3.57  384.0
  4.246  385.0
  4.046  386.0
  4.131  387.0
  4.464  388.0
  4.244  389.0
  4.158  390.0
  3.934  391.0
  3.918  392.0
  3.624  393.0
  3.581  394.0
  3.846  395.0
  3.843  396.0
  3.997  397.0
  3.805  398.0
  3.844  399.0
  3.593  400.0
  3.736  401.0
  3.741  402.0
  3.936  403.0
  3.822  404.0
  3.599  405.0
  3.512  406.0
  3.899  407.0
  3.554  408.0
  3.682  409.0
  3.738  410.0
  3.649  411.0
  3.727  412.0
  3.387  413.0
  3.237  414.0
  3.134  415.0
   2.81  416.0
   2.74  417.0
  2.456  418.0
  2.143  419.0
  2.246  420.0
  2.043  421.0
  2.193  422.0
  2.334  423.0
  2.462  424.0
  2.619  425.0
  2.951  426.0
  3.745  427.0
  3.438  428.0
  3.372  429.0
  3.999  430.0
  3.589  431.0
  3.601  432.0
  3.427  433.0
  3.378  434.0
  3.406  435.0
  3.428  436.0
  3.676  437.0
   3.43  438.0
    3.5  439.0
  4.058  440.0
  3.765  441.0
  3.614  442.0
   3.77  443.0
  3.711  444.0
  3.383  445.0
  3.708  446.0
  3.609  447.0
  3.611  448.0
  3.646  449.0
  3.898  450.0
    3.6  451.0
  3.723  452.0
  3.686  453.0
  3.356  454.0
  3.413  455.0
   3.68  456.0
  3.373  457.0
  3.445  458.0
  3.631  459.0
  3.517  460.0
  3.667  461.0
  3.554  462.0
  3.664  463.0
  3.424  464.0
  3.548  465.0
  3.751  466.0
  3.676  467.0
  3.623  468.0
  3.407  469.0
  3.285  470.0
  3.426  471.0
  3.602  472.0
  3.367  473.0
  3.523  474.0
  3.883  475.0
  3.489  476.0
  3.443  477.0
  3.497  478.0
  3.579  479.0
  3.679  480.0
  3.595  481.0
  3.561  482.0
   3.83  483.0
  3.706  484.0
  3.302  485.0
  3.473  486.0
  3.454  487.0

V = 0.11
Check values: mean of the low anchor 3.64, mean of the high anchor 3.59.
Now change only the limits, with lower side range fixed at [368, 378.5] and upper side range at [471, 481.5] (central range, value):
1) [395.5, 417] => 0.102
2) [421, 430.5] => 0.284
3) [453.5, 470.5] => 0.033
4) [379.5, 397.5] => 0.019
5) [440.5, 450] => 0.023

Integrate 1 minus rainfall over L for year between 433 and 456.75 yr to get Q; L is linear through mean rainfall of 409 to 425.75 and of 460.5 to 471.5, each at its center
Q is -2.70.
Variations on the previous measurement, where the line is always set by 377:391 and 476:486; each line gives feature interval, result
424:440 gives 1.7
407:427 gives 5.0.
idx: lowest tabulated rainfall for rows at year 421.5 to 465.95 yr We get 2.193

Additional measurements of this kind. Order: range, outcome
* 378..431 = 2.043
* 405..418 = 2.456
